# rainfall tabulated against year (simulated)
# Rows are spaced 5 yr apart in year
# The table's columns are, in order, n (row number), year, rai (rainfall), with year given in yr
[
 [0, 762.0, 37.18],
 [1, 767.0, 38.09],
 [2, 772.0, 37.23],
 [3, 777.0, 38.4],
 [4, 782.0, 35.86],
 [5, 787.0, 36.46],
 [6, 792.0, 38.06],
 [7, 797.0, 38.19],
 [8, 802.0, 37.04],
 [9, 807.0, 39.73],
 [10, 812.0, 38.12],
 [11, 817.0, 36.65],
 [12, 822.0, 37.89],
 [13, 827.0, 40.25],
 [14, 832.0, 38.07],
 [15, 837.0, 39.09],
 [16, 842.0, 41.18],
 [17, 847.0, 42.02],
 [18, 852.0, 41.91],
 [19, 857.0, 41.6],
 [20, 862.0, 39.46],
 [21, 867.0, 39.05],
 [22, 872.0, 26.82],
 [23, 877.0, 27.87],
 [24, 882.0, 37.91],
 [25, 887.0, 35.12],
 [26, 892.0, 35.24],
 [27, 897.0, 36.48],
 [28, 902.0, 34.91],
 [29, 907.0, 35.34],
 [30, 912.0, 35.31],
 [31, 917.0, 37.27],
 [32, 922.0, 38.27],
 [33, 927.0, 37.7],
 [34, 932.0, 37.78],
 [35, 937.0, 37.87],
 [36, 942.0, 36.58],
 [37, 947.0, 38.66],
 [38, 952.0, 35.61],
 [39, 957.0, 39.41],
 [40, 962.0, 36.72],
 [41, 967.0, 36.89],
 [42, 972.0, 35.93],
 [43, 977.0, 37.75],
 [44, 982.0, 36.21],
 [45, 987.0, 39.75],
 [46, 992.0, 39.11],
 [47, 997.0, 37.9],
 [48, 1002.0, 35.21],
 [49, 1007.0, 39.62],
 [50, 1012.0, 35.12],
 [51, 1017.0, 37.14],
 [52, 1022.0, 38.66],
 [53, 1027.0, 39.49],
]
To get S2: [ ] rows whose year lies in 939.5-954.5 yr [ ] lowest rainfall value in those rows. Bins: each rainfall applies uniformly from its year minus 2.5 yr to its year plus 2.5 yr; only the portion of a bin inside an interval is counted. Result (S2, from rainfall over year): 35.61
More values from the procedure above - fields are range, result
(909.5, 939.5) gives 35.31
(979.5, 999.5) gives 36.21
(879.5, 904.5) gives 34.91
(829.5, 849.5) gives 38.07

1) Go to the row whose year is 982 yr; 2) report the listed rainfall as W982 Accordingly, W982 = 36.21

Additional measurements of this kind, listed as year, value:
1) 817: 36.65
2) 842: 41.18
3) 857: 41.6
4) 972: 35.93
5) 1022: 38.66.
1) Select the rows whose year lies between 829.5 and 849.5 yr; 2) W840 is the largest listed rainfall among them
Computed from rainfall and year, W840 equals 42.02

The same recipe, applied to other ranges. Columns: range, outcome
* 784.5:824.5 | 39.73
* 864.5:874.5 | 39.05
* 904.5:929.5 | 38.27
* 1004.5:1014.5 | 39.62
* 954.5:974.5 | 39.41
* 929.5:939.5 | 37.87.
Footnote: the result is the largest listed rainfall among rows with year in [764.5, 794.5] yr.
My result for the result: 38.4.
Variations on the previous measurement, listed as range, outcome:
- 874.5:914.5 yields 37.91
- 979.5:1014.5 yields 39.75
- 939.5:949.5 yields 38.66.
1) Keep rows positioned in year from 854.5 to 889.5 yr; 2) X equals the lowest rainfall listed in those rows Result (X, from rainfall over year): 26.82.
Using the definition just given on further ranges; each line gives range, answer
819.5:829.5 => 37.89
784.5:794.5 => 36.46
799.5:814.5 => 37.04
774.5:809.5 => 35.86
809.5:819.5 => 36.65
